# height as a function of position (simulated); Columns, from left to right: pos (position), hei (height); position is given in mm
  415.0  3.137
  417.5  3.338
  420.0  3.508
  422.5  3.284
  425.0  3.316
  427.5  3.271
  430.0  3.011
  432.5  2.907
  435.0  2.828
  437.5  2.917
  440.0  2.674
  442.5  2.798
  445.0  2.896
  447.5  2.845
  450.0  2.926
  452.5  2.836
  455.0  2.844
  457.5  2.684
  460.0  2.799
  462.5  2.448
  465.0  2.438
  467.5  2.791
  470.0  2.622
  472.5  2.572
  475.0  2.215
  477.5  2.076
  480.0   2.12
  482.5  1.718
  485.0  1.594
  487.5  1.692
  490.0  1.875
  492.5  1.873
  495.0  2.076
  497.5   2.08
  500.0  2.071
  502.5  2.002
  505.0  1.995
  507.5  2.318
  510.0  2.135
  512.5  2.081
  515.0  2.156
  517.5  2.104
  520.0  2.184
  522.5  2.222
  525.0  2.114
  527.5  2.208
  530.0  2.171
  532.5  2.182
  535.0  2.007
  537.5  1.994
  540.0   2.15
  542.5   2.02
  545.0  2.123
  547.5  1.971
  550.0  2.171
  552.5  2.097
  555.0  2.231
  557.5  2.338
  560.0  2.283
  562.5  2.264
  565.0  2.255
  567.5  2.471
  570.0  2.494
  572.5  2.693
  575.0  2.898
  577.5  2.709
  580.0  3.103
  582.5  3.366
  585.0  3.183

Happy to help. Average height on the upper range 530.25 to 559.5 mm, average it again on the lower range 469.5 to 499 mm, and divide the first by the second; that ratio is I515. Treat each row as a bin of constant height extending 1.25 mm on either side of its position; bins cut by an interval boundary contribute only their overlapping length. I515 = 1.05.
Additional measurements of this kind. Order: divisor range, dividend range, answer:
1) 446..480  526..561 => 0.82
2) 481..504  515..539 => 1.13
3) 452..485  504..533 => 0.89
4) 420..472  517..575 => 0.77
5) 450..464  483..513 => 0.72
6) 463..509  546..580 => 1.13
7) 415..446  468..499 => 0.67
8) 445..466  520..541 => 0.78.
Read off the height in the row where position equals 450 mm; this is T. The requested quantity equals 2.926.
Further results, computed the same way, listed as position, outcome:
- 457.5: 2.684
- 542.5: 2.02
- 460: 2.799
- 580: 3.103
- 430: 3.011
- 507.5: 2.318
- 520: 2.184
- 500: 2.071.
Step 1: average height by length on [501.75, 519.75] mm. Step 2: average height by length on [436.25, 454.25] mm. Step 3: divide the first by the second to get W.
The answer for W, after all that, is 0.7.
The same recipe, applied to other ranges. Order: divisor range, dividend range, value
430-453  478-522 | 0.70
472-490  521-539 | 1.08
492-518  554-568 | 1.10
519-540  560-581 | 1.21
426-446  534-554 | 0.71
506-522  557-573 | 1.10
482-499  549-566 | 1.21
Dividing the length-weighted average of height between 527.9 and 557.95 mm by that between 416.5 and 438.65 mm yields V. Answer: 0.67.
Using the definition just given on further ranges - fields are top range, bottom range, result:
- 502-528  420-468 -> 0.74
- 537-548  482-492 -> 1.19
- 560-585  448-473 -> 1.00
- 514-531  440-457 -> 0.76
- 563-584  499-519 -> 1.30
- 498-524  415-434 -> 0.66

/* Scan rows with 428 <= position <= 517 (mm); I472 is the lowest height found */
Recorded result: 1.594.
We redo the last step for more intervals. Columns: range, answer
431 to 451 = 2.674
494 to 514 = 1.995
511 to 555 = 1.971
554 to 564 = 2.231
